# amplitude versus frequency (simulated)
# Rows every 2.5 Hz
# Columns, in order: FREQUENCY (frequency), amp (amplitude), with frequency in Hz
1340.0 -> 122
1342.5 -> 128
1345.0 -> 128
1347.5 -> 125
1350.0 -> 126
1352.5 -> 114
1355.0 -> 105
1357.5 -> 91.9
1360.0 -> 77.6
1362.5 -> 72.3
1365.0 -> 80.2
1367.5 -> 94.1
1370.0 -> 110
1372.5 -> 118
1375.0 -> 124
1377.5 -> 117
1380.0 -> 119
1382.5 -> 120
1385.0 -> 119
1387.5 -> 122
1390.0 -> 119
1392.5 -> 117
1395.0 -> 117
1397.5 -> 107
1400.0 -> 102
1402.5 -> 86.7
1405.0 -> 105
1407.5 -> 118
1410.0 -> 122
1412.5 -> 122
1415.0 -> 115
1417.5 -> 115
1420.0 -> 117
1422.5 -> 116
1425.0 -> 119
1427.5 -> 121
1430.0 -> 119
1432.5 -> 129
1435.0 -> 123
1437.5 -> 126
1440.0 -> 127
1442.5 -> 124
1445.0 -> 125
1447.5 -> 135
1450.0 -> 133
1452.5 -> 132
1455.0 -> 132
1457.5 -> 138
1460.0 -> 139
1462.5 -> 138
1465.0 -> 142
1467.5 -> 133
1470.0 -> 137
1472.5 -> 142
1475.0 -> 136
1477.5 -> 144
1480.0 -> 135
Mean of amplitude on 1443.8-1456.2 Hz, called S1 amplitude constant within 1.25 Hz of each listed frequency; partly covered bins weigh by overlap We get 131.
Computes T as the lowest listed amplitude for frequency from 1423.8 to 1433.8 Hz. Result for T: 119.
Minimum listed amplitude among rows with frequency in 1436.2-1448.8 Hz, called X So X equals 124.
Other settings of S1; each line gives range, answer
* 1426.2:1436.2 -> 123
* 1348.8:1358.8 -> 109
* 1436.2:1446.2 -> 125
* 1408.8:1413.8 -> 122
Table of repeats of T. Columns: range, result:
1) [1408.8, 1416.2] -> 115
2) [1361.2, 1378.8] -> 72.3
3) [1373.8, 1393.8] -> 117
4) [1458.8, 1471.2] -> 133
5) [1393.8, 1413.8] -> 86.7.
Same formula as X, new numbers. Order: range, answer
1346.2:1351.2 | 125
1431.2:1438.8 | 123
